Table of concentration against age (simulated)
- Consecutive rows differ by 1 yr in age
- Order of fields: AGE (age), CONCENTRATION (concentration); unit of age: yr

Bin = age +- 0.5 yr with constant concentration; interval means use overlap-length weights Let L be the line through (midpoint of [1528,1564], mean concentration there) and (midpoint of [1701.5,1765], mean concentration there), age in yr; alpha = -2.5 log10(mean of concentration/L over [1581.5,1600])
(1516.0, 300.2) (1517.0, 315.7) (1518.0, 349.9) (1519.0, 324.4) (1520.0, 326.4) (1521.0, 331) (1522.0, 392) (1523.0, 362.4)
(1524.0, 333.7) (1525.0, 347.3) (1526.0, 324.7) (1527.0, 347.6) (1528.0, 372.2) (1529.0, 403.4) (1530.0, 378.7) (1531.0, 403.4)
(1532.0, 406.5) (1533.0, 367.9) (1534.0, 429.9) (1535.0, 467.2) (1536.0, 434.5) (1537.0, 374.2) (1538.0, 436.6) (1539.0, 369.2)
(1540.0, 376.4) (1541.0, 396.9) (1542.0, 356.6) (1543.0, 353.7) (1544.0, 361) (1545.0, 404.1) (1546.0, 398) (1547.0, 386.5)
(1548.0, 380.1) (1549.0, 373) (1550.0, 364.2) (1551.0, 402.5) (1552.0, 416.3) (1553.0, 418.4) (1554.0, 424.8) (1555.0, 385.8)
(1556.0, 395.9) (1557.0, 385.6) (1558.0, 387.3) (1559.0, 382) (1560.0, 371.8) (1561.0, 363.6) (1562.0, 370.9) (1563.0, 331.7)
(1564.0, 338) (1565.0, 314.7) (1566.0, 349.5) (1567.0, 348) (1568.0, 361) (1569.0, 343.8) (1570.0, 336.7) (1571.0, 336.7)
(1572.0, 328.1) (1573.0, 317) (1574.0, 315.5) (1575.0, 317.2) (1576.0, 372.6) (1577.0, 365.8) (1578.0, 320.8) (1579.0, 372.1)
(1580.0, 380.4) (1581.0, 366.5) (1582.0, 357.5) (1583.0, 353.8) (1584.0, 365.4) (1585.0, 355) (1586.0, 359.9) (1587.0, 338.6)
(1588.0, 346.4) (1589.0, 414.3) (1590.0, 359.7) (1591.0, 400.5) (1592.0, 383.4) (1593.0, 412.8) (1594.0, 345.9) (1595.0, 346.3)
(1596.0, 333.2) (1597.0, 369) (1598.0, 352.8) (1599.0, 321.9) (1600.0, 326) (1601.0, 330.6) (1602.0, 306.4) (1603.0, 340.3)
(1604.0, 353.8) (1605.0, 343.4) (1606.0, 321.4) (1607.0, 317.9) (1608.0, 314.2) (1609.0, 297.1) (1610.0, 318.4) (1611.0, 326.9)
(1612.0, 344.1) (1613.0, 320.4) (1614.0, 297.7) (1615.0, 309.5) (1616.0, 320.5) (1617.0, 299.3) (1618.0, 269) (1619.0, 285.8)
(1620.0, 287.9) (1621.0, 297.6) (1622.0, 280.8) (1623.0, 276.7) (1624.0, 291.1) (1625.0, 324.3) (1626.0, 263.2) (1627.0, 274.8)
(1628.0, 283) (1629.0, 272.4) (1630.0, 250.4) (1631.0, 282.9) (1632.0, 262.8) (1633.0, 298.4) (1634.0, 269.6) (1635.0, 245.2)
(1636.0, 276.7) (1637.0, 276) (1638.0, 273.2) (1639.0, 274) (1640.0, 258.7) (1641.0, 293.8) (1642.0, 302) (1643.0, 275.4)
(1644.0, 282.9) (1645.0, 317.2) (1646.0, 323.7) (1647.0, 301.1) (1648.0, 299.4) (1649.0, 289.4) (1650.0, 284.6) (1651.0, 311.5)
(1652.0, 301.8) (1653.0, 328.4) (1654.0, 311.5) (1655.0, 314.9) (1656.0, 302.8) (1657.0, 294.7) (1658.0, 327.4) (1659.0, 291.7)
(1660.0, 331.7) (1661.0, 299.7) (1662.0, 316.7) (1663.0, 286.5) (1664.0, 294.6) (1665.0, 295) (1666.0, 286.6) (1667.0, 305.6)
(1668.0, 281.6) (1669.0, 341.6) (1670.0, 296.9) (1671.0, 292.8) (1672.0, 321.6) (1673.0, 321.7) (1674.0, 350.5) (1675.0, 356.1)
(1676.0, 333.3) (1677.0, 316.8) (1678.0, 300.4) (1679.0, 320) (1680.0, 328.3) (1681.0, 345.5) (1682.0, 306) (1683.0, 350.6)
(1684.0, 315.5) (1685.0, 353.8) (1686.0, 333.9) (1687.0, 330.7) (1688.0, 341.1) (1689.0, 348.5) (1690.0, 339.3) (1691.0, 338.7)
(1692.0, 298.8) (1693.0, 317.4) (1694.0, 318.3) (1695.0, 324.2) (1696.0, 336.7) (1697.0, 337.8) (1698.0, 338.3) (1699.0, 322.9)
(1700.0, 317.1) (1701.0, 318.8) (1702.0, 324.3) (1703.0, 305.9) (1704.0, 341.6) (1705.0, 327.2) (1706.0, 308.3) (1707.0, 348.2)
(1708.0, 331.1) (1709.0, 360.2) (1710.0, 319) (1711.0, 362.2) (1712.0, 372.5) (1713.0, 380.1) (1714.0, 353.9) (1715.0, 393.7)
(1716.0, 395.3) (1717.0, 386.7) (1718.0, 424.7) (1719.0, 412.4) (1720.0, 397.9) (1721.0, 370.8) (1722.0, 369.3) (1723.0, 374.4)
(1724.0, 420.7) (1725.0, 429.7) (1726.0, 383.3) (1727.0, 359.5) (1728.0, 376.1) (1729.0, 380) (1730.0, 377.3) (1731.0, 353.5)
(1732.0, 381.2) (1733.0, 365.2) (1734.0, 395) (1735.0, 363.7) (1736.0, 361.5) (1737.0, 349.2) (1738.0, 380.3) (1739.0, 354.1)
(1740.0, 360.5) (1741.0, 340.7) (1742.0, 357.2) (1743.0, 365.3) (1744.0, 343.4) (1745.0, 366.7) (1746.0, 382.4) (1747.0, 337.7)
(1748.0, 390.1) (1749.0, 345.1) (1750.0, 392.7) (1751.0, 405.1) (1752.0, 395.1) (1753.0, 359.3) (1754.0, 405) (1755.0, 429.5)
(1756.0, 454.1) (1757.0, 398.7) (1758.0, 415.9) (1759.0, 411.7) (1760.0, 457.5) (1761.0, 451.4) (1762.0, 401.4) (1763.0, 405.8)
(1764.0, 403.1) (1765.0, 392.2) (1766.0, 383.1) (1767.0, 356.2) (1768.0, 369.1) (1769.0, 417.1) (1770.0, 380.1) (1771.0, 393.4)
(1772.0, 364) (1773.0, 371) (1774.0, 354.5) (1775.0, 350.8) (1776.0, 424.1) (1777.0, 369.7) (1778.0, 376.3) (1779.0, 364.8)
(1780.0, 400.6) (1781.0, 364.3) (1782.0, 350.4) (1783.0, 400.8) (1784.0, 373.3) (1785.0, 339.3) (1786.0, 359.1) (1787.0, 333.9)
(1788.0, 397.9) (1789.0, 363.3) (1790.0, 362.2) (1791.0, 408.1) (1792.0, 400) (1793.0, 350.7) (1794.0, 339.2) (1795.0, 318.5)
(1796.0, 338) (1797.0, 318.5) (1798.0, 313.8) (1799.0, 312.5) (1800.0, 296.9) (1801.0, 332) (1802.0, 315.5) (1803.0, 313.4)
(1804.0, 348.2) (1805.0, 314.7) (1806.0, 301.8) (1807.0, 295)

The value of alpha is 0.07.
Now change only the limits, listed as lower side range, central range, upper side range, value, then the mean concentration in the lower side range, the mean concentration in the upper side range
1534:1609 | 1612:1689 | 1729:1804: 0.21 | 364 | 372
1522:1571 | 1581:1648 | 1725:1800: 0.19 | 378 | 375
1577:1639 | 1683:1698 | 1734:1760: 0.08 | 321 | 380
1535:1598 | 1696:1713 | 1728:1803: 0.11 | 369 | 372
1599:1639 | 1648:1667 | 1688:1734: 0.07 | 298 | 357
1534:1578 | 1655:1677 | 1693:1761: 0.19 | 372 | 369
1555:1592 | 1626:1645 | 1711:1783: 0.31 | 357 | 383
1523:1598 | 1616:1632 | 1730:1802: 0.29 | 370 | 373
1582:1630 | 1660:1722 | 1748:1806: 0.05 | 326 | 373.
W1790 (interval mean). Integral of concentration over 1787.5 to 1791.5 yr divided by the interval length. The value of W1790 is 383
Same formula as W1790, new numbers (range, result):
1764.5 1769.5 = 384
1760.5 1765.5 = 411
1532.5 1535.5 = 422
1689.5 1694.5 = 322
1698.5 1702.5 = 321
